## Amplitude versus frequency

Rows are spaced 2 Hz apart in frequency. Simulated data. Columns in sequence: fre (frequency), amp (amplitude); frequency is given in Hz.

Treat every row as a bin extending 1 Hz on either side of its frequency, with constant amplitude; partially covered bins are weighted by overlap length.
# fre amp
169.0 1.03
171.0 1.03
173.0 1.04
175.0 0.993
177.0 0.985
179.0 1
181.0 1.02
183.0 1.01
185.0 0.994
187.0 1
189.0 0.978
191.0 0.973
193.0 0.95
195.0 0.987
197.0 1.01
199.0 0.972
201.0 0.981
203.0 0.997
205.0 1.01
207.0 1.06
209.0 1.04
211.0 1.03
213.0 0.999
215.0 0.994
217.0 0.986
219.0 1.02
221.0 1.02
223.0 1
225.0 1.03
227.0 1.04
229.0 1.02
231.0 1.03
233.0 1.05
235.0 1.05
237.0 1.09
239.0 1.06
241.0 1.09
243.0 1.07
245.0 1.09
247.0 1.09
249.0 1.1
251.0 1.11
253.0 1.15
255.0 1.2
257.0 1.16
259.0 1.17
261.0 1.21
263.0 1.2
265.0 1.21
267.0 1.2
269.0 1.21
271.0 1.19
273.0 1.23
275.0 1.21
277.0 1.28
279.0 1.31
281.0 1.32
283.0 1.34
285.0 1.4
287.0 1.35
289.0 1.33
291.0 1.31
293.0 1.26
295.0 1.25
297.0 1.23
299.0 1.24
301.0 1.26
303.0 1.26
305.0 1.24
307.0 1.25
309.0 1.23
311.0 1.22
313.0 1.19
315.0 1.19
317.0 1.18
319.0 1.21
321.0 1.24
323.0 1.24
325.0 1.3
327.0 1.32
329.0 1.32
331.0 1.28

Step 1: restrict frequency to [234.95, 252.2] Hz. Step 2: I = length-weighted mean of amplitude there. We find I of 1.09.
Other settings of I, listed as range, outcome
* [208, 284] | 1.12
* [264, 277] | 1.21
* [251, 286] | 1.23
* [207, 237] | 1.03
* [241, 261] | 1.13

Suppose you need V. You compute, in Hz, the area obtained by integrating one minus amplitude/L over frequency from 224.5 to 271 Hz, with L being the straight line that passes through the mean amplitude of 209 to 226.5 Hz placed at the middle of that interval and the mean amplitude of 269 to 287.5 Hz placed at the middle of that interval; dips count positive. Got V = 1.3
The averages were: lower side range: 1.01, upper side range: 1.29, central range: 1.12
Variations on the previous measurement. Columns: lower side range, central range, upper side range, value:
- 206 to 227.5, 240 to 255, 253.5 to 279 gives 0.4 Hz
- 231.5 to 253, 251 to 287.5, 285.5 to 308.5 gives -1.8 Hz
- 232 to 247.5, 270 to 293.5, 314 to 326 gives -2.9 Hz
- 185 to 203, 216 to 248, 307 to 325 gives 0.3 Hz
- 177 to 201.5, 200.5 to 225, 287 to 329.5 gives 0.7 Hz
